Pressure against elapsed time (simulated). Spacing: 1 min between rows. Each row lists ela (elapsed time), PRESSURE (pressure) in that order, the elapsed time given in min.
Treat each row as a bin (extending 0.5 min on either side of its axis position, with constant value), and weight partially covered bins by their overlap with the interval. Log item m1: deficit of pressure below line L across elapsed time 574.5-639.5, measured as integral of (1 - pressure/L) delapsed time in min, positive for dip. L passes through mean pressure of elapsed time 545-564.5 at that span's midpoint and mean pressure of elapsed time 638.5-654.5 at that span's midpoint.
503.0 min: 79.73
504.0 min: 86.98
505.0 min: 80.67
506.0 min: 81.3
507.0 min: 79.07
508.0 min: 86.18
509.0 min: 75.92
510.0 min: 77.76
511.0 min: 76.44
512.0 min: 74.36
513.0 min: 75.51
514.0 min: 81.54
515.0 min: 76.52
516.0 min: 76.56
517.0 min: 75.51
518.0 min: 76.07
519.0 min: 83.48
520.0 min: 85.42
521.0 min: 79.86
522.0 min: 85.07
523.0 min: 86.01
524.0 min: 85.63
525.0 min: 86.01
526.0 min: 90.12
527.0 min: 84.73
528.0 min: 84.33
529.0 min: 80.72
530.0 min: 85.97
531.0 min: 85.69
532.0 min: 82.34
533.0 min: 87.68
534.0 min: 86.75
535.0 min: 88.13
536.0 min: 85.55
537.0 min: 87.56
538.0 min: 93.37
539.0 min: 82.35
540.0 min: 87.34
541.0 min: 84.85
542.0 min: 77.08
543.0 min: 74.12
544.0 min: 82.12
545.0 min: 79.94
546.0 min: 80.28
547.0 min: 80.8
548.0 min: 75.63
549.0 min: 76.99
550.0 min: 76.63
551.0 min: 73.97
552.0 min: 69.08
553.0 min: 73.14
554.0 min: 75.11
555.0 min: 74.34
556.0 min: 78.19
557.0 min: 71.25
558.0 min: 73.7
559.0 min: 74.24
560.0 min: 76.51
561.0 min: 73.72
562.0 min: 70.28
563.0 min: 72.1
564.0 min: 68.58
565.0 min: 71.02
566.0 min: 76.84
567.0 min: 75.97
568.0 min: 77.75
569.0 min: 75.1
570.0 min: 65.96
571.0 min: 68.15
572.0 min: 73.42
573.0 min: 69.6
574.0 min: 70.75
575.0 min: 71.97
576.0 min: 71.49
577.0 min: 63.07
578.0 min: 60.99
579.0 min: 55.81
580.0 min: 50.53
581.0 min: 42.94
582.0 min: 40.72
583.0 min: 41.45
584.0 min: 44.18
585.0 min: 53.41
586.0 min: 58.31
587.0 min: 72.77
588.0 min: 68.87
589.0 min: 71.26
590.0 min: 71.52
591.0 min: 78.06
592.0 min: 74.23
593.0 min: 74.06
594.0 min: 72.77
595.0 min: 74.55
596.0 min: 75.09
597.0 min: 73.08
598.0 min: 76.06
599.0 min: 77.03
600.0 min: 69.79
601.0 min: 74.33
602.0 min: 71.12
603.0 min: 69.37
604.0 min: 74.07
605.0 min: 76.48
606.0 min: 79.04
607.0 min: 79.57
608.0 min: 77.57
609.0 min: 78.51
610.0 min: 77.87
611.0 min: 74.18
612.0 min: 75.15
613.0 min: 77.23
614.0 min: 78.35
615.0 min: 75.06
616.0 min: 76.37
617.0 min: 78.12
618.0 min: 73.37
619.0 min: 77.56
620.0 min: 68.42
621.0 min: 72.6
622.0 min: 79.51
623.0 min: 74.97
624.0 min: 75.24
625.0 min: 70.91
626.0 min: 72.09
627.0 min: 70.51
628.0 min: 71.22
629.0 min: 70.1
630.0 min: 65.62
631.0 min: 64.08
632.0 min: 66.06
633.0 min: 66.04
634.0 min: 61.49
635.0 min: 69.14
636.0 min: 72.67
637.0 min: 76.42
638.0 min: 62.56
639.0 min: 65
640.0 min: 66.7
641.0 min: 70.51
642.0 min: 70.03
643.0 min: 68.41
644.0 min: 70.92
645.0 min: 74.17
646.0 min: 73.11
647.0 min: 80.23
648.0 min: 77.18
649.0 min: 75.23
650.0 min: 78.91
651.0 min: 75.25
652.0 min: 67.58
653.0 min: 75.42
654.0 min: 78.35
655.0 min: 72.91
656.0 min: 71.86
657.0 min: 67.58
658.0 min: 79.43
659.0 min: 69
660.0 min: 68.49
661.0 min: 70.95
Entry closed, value 3.59 min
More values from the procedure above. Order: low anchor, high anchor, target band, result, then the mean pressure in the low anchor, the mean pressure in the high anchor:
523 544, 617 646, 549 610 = 6.3 min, 85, 70.4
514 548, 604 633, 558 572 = 1.2 min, 83.1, 74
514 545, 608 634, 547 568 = 1.6 min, 83.5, 73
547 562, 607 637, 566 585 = 3.0 min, 74.5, 72.9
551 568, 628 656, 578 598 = 2.6 min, 73.5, 70.9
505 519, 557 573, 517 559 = -3.2 min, 78.2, 72.7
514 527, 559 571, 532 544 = -0.9 min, 82.3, 72.9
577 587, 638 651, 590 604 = -4.3 min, 51.6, 72.3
